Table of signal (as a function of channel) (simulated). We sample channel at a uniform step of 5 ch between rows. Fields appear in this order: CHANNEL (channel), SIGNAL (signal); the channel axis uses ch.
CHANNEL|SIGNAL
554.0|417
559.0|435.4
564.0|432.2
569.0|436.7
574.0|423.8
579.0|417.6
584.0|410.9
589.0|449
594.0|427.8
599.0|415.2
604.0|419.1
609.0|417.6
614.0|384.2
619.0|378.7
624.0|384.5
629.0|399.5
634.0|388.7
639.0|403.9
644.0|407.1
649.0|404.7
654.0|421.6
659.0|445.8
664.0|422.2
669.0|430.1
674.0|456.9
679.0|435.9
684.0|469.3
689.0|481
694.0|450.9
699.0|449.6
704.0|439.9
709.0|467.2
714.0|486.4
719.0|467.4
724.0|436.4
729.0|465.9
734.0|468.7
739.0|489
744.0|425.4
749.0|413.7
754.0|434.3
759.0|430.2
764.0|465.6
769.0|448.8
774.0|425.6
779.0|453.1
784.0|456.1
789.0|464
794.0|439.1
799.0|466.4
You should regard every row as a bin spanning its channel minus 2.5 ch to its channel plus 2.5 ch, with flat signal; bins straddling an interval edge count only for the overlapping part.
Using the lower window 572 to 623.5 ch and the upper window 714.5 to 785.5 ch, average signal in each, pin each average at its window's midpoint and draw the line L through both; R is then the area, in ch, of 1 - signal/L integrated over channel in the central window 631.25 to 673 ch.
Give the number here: 0.9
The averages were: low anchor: 413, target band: 417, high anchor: 450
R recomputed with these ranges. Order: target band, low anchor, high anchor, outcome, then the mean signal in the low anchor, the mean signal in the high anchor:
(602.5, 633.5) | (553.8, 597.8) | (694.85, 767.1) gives 2.8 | 428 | 453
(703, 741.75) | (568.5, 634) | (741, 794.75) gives -2.9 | 411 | 442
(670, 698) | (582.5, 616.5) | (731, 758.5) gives -1.5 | 418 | 445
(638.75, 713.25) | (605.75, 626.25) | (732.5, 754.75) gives -4.2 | 392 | 446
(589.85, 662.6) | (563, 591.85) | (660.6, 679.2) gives 4.1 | 428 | 437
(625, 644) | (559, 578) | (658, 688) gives 1.8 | 430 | 445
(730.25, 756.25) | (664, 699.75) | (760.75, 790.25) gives 0.2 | 451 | 451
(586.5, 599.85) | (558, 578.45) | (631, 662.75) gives -0.3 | 430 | 412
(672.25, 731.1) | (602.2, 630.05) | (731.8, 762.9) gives -4.3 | 397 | 444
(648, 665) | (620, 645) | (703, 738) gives -0.5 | 395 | 464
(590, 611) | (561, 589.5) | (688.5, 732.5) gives 0.5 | 427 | 460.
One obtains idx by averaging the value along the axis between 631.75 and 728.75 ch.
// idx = 441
